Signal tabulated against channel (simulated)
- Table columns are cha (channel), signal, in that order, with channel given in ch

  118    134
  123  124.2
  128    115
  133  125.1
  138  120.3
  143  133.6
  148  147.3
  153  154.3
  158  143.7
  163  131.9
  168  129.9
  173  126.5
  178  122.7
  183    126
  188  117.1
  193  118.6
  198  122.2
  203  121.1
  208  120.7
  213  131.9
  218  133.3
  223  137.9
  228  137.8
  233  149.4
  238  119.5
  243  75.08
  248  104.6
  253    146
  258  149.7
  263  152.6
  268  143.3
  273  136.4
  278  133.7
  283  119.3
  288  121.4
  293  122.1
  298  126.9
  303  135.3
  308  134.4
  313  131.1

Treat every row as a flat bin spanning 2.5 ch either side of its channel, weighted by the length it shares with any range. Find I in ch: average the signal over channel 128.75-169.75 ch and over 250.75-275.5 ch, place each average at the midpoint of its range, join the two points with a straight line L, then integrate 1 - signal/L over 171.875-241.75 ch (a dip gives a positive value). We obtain 6.9 ch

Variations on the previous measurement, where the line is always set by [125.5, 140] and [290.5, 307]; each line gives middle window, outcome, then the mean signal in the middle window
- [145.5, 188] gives -4.3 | 134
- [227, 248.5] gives 1.4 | 117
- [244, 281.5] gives -2.4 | 135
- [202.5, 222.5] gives -0.7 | 128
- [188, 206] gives 0.5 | 120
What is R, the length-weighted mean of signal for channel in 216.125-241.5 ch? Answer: 133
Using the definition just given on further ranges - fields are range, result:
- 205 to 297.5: 130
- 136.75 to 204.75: 130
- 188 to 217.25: 123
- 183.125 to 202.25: 120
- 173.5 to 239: 128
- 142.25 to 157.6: 146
